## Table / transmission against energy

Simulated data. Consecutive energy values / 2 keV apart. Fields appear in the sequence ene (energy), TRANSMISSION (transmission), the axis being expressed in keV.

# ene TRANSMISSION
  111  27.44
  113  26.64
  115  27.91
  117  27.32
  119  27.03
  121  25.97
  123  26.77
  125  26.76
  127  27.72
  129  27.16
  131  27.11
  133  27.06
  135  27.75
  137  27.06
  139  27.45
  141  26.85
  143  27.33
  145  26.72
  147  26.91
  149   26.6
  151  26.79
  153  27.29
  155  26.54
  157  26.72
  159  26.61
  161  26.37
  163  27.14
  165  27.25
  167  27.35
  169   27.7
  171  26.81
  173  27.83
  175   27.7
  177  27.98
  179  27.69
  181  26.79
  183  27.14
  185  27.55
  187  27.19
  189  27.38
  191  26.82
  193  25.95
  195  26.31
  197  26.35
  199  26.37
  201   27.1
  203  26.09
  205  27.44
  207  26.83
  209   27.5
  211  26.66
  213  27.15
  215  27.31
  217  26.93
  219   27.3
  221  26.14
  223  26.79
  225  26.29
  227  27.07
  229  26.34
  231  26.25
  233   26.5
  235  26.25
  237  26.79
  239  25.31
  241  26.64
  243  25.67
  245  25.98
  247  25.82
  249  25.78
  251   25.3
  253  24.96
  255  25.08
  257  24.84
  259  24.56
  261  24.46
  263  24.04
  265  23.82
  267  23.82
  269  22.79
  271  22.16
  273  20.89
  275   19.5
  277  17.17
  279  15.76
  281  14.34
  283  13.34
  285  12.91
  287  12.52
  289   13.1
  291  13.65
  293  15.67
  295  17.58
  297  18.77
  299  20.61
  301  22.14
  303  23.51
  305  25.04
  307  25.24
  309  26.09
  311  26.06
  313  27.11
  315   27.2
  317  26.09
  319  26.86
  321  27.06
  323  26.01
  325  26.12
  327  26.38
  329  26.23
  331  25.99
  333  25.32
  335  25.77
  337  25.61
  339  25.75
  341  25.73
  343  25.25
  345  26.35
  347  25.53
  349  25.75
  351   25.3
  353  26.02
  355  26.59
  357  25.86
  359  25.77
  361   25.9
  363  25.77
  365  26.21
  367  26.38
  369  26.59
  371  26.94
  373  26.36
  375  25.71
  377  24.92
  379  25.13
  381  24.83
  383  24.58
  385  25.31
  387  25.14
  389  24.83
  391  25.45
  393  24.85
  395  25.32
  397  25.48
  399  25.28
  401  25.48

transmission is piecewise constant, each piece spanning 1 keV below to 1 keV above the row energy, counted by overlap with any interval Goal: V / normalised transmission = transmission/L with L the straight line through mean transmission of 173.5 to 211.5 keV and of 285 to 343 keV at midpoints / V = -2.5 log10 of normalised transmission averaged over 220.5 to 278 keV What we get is 0.02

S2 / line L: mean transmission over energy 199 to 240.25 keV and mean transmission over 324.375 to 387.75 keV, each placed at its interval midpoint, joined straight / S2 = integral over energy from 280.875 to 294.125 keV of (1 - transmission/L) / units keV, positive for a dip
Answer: 6.4 keV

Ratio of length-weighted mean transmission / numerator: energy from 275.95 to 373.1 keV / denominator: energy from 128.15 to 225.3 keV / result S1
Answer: 0.86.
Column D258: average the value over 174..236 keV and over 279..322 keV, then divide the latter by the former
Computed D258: 0.8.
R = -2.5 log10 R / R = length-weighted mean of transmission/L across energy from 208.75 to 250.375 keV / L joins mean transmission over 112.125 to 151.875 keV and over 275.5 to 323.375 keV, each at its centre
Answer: -0.14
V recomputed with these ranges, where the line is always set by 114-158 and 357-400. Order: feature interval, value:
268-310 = 0.362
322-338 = -0.003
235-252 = 0.019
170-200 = -0.013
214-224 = -0.015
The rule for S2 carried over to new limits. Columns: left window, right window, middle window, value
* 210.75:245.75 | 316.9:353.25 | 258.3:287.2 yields 7.34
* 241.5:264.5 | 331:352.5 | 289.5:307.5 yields 3.90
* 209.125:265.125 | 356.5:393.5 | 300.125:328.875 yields -0.04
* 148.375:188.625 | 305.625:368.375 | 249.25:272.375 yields 2.08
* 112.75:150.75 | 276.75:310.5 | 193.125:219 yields -4.31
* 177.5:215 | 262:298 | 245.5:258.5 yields -2.73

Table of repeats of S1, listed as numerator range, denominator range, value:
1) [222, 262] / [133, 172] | 0.96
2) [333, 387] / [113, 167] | 0.95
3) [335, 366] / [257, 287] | 1.30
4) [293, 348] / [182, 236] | 0.93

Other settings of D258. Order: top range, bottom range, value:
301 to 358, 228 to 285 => 1.12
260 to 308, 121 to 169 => 0.71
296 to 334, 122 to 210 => 0.93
